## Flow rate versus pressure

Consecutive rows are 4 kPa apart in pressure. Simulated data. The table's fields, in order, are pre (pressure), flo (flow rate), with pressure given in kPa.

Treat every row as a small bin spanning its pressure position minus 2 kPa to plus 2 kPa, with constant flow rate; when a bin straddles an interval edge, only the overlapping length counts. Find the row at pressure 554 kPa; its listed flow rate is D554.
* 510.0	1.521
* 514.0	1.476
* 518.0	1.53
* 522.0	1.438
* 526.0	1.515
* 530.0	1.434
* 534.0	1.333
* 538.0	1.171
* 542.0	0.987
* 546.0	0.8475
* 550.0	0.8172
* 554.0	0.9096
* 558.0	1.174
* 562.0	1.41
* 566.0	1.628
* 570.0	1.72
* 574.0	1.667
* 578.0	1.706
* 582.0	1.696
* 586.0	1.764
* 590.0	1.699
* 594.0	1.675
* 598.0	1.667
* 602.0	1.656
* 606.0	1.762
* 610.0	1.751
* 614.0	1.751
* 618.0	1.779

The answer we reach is 0.9096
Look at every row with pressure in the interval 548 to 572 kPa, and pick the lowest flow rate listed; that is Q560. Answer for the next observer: 0.8172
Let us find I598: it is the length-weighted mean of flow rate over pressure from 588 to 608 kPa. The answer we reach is 1.69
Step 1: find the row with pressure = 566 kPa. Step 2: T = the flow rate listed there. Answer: 1.628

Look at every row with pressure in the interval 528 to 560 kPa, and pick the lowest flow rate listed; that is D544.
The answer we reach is 0.8172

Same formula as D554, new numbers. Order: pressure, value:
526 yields 1.515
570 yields 1.72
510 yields 1.521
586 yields 1.764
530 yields 1.434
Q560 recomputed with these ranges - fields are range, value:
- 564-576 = 1.628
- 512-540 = 1.171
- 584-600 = 1.667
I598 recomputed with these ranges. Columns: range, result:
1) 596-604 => 1.66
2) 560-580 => 1.63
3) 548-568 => 1.19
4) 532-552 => 1.03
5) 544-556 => 0.858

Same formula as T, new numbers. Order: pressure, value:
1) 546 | 0.8475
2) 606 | 1.762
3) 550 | 0.8172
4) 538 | 1.171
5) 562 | 1.41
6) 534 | 1.333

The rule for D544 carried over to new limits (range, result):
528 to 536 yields 1.333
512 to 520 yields 1.476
